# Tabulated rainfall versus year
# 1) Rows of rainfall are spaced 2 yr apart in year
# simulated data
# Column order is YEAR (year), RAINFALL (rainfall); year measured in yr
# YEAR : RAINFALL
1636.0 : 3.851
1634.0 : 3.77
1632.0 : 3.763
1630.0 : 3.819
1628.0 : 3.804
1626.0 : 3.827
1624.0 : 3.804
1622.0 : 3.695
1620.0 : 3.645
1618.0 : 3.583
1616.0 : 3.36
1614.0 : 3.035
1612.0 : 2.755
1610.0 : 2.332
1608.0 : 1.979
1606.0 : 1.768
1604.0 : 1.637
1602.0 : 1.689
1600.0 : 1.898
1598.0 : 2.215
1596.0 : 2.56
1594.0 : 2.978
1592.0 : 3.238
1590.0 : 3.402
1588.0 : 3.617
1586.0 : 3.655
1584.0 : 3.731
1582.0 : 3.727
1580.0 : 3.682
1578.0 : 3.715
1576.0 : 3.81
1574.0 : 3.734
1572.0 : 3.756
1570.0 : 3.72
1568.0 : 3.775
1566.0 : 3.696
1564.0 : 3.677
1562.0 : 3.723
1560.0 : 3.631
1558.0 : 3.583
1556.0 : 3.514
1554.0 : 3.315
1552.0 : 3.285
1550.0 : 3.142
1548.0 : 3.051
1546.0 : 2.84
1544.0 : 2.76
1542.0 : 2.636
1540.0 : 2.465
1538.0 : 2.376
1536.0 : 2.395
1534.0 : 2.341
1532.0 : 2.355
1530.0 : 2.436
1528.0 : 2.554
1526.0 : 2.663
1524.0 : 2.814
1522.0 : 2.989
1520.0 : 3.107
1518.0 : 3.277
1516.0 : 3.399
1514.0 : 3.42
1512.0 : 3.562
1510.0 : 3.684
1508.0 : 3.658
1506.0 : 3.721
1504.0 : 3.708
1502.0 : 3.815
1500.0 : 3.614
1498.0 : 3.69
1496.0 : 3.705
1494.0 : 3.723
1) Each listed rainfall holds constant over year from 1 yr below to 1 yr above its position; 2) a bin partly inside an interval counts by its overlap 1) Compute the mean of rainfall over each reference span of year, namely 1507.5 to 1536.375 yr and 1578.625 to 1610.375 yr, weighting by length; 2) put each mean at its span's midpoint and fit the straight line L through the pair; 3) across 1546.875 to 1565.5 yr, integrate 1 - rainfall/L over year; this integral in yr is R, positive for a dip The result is -3.6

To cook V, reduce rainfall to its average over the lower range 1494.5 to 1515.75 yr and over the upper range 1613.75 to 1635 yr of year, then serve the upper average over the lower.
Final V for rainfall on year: 1.00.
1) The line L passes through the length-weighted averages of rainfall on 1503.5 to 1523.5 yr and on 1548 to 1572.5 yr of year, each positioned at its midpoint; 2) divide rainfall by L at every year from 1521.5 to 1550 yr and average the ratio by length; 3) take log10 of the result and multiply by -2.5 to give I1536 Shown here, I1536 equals 0.30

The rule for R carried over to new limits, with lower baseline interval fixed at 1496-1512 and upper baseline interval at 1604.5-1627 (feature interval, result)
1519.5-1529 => 2.03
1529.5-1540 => 3.36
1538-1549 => 2.36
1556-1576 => -2.21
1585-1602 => 1.63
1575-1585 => -1.49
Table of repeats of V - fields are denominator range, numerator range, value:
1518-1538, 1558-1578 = 1.40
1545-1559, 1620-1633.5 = 1.16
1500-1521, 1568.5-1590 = 1.05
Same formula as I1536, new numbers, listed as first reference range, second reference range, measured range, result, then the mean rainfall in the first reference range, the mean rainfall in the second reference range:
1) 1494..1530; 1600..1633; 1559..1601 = -0.099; 3.36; 3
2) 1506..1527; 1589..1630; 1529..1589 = -0.063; 3.28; 2.88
